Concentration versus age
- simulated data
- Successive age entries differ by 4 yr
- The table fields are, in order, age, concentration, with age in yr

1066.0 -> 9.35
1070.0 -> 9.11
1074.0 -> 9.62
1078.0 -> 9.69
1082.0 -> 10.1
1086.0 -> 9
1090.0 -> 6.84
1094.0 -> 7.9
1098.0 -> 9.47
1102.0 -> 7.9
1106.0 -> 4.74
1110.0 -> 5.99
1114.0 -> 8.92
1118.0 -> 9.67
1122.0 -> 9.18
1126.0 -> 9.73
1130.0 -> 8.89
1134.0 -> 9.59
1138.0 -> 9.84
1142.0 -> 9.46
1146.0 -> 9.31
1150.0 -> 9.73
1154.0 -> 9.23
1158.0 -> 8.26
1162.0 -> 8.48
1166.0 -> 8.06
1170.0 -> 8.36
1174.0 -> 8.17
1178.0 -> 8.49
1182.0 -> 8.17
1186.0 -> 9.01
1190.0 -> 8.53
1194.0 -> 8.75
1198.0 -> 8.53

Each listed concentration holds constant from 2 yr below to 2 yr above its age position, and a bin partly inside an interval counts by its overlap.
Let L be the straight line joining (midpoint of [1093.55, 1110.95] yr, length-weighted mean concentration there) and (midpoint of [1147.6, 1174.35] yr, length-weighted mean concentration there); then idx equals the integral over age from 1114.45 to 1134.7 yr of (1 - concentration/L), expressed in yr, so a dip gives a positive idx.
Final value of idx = -4.2 yr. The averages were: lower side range 7.21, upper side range 8.65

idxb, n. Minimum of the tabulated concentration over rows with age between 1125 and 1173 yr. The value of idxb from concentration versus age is 8.06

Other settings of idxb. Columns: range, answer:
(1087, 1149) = 4.74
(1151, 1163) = 8.26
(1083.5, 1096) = 6.84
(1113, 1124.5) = 8.92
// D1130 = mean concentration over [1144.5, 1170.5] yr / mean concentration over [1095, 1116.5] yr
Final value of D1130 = 1.18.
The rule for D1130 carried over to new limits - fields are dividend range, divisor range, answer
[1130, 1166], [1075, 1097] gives 1.04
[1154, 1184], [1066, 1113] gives 1.01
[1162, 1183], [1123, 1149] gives 0.87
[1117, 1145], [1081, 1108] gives 1.20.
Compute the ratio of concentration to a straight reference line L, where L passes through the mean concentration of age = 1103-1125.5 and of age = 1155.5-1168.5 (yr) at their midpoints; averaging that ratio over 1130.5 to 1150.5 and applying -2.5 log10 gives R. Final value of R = -0.176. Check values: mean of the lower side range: 7.84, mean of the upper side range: 8.31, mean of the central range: 9.52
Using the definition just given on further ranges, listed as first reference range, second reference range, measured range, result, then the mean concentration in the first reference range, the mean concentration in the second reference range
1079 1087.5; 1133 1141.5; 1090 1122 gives 0.23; 9.6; 9.68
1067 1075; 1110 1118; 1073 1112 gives 0.10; 9.33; 8.38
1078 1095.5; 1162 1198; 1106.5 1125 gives 0.05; 8.62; 8.45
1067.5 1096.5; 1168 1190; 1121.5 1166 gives -0.07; 8.91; 8.45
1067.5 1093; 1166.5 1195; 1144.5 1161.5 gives -0.06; 9.02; 8.47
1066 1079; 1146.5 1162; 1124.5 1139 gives -0.04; 9.44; 9.02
